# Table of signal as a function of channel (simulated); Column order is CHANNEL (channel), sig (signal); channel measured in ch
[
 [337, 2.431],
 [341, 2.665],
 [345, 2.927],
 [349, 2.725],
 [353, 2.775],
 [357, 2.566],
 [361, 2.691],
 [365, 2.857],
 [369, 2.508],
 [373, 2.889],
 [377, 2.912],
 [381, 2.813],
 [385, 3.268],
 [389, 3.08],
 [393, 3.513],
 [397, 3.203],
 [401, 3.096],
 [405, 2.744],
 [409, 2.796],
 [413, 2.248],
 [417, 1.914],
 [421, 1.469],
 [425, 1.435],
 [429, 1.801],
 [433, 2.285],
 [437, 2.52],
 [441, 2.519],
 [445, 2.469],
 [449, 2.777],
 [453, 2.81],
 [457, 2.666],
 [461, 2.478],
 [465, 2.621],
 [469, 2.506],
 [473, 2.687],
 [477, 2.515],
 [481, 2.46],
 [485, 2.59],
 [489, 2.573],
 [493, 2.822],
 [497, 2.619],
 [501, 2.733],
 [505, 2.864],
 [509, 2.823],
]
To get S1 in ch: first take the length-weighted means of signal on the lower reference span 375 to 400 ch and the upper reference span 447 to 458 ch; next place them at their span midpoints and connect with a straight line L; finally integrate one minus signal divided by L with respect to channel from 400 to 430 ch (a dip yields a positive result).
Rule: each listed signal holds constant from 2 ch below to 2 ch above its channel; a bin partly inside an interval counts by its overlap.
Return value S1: 8.2 ch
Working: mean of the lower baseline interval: 3.13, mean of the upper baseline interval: 2.76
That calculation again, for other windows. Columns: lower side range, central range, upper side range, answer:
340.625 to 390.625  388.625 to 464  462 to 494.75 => 5.43 ch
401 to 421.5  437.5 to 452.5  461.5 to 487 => -0.79 ch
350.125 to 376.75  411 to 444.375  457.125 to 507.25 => 7.86 ch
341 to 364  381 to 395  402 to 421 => -3.96 ch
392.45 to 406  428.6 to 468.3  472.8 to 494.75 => 4.11 ch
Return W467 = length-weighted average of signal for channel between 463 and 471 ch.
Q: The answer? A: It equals 2.56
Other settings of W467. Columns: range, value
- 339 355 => 2.77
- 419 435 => 1.75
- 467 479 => 2.57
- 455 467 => 2.59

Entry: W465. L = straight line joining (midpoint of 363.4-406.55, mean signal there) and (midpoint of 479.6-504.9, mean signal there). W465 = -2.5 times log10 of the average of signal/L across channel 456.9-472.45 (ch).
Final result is 0.07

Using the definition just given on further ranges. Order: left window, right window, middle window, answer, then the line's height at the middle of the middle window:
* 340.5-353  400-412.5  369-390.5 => -0.061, 2.79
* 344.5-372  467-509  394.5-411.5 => -0.101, 2.69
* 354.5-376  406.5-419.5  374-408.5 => -0.225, 2.49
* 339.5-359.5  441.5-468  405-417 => 0.090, 2.67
